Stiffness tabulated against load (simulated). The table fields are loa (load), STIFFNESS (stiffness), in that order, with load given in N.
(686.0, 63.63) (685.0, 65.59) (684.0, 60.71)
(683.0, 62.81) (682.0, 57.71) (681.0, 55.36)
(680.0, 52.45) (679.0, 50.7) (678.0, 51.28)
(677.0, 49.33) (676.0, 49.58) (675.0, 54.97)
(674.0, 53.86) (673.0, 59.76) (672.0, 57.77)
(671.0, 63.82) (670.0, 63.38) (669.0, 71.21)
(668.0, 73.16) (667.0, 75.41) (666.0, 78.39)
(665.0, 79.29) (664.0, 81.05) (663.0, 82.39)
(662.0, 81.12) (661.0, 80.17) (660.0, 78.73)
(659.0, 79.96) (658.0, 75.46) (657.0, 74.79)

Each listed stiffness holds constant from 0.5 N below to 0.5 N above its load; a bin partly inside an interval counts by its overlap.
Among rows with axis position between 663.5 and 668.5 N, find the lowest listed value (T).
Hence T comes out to 73.16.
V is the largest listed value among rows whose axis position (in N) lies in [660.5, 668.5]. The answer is 82.39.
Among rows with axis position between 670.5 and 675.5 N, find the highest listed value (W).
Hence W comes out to 63.82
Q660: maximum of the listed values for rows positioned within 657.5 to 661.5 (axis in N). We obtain 80.17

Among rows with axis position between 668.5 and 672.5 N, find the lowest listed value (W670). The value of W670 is 57.77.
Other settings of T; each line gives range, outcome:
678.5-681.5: 50.7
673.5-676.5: 49.58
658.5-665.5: 78.73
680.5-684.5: 55.36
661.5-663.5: 81.12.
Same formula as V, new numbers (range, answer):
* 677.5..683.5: 62.81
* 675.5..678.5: 51.28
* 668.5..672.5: 71.21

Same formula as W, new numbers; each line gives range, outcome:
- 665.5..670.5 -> 78.39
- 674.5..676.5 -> 54.97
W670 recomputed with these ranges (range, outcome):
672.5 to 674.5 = 53.86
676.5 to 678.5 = 49.33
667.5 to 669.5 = 71.21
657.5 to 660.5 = 75.46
